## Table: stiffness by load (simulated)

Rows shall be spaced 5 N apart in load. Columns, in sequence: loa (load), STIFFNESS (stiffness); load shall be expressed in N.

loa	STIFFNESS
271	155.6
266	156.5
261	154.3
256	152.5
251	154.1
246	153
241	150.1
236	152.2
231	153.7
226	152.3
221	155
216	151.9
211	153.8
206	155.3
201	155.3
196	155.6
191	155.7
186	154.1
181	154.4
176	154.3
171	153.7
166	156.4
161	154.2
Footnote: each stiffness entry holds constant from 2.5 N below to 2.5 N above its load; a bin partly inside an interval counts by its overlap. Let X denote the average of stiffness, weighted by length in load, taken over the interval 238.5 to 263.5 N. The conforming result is 153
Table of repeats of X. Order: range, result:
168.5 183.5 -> 154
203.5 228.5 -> 154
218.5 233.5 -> 154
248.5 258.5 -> 153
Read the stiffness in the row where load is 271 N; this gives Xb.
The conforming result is 155.6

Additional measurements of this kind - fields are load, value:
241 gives 150.1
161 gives 154.2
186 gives 154.1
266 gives 156.5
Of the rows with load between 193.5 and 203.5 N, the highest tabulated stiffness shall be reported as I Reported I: 155.6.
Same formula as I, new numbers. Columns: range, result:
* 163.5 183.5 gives 156.4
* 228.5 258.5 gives 154.1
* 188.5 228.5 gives 155.7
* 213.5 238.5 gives 155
